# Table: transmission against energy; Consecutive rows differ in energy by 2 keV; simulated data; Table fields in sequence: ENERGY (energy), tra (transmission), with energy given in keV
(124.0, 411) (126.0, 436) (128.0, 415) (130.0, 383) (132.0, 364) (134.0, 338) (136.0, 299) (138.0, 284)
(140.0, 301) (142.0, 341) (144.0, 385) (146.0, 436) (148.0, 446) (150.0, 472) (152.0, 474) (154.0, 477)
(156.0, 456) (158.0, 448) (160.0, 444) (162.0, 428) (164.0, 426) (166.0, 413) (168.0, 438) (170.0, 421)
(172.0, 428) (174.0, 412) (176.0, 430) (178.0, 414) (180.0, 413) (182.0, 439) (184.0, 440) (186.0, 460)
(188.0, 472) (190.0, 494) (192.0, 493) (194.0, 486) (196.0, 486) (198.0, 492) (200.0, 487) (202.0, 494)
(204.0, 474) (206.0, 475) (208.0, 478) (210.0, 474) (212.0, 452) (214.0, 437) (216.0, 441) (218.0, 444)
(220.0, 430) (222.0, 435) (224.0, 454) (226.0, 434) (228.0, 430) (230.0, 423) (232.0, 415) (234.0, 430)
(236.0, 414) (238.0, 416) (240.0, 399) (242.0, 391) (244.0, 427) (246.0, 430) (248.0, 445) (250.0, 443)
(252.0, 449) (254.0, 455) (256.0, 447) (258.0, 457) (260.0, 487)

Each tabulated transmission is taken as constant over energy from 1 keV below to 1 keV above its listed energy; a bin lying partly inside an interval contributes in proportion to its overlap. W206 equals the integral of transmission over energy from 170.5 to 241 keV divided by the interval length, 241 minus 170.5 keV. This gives 448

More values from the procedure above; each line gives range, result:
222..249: 424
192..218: 473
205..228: 449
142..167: 438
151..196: 447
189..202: 490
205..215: 463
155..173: 434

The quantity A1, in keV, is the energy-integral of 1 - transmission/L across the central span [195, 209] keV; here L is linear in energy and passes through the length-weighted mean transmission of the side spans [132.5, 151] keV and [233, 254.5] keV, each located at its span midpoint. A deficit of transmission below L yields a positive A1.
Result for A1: -2.8 keV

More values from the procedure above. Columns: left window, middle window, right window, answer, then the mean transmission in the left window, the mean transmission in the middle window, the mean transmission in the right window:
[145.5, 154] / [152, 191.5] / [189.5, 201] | 2.77 keV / 461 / 441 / 489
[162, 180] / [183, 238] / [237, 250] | -4.61 keV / 422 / 456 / 420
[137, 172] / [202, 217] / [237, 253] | -1.48 keV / 417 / 464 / 425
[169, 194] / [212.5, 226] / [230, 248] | -0.42 keV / 445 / 440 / 417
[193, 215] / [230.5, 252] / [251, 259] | 1.69 keV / 476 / 422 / 452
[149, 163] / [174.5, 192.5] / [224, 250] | -0.12 keV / 457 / 448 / 423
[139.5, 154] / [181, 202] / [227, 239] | -2.85 keV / 416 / 476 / 421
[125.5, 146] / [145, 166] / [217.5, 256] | -4.42 keV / 357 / 449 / 430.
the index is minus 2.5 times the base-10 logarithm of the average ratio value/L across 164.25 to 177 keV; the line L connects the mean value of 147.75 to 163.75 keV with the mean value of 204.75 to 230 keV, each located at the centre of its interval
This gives 0.07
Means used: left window 455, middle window 424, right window 448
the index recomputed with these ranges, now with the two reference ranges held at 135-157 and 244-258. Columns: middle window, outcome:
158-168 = -0.067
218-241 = 0.021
